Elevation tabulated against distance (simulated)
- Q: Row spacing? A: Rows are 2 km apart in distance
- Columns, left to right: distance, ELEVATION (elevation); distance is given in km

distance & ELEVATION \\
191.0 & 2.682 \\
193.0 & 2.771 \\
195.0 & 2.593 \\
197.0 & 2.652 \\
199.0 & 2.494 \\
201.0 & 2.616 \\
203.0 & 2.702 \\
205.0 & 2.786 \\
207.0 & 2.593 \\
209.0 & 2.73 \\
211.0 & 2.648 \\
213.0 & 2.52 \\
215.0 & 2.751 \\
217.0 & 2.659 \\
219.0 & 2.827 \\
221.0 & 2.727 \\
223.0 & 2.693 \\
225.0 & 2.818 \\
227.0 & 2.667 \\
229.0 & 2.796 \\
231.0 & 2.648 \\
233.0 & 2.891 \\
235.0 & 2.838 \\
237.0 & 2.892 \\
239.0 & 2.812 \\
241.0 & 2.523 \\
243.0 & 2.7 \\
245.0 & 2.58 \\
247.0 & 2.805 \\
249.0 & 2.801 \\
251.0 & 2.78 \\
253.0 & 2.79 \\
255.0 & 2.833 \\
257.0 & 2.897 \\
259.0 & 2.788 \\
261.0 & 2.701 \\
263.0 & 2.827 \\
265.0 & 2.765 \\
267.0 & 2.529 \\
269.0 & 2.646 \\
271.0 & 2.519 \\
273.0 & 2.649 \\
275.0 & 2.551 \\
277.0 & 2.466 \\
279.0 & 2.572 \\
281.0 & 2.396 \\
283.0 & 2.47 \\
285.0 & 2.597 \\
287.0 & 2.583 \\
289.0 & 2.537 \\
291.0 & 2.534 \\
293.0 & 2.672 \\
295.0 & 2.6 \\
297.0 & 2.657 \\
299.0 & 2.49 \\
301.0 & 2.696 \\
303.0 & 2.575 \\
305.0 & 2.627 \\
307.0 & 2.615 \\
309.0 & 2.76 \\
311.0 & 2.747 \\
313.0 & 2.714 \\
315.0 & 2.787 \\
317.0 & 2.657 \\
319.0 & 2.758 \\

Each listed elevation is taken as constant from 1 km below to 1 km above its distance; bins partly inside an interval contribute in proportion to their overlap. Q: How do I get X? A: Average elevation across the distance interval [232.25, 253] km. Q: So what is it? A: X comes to 2.76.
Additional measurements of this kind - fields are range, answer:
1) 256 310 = 2.62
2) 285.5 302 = 2.6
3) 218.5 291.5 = 2.69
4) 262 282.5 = 2.59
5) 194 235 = 2.69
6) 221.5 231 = 2.73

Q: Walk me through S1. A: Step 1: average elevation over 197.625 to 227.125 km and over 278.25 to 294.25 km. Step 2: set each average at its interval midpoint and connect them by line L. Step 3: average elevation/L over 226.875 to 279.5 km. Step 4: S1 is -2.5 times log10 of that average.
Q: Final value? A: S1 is -0.04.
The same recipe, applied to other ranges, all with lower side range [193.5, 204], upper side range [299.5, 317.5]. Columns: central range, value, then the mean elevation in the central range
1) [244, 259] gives -0.05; 2.78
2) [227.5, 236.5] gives -0.06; 2.79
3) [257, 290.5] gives 0.02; 2.61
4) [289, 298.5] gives 0.03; 2.6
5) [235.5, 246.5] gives -0.03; 2.71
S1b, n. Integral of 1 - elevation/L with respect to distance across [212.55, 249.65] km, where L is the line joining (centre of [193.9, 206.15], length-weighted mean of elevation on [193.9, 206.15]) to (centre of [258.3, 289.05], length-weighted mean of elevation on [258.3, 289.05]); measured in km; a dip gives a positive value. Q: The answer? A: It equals -1.6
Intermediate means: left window 2.64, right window 2.6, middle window 2.74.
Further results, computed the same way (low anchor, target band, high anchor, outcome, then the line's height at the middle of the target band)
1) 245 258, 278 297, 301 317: 1.2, 2.73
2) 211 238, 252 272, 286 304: -0.5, 2.66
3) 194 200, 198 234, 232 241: 0.0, 2.7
